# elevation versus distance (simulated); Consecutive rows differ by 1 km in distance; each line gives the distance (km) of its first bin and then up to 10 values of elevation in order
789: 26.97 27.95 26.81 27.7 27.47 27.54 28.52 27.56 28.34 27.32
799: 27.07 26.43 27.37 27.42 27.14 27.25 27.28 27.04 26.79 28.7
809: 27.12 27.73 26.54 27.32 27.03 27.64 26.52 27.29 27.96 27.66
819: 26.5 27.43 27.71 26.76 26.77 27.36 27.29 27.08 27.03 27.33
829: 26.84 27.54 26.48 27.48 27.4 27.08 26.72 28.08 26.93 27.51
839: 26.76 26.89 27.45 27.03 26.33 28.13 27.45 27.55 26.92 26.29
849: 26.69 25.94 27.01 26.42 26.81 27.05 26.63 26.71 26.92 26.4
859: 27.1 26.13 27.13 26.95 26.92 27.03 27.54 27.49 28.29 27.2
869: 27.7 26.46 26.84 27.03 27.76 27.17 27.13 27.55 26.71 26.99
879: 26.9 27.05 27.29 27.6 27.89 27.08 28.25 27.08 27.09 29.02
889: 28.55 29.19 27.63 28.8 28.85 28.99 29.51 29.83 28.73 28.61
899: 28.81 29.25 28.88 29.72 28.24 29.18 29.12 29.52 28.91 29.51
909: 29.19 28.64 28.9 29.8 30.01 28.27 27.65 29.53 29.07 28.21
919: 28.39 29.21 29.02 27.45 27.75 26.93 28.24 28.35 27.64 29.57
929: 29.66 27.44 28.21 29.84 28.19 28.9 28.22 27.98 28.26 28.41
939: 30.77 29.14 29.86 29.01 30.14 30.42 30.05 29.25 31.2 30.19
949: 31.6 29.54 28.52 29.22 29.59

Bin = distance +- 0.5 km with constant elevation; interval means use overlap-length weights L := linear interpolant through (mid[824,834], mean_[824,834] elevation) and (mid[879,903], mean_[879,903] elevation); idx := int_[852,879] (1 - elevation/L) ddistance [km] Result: 0.8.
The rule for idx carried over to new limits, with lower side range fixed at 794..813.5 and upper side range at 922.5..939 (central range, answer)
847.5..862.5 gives 0.6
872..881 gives 0.3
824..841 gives 0.3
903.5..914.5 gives -0.4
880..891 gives 0.1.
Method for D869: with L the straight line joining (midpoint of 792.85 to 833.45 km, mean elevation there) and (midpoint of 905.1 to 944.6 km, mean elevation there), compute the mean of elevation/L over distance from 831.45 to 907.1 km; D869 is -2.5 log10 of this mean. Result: 0.019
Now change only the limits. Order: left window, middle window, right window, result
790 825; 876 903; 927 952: 0.01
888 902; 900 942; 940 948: 0.03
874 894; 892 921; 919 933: -0.04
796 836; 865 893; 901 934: 0.02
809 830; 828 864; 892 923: 0.03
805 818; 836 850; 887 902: 0.03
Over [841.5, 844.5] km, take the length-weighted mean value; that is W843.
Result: 27.2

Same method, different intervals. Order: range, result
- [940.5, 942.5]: 29.4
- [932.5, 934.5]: 28.5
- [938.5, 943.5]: 29.8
